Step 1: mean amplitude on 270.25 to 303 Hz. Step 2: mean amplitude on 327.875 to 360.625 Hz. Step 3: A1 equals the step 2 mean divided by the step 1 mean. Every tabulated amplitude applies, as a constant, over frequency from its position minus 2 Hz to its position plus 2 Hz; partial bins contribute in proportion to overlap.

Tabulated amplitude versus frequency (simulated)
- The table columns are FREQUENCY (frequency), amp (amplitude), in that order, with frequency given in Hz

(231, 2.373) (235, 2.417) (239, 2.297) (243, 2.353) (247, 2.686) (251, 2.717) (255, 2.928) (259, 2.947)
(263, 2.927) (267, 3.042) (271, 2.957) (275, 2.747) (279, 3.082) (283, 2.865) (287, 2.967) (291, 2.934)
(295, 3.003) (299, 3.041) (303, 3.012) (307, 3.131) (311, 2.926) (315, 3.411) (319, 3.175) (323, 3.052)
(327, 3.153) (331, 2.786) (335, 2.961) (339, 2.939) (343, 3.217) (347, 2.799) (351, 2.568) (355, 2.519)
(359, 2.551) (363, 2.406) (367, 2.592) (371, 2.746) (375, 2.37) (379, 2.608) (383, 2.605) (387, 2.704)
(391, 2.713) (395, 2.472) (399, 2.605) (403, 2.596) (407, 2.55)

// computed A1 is 0.95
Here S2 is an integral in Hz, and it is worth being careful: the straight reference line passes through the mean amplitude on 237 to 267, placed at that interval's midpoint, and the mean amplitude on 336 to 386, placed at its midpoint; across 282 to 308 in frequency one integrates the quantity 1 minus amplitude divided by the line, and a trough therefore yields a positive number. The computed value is -2.9 Hz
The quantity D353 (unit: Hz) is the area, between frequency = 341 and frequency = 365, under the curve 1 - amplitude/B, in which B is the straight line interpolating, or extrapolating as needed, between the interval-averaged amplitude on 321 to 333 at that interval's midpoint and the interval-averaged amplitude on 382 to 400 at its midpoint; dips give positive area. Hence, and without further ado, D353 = 1.4 Hz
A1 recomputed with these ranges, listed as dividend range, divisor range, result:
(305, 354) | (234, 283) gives 1.08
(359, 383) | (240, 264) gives 0.93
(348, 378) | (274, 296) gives 0.87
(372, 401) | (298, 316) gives 0.84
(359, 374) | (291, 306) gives 0.85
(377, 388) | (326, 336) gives 0.89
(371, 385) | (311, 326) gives 0.81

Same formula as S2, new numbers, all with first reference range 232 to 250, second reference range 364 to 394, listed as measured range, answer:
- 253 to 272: -3.7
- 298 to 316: -4.0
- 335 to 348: -2.2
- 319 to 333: -2.6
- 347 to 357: -0.1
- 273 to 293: -3.4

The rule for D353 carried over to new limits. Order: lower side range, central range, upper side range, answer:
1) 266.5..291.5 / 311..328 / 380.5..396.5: -2.1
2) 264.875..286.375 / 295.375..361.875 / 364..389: -4.4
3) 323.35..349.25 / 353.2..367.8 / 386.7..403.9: 1.6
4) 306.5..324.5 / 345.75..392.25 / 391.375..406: 3.0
